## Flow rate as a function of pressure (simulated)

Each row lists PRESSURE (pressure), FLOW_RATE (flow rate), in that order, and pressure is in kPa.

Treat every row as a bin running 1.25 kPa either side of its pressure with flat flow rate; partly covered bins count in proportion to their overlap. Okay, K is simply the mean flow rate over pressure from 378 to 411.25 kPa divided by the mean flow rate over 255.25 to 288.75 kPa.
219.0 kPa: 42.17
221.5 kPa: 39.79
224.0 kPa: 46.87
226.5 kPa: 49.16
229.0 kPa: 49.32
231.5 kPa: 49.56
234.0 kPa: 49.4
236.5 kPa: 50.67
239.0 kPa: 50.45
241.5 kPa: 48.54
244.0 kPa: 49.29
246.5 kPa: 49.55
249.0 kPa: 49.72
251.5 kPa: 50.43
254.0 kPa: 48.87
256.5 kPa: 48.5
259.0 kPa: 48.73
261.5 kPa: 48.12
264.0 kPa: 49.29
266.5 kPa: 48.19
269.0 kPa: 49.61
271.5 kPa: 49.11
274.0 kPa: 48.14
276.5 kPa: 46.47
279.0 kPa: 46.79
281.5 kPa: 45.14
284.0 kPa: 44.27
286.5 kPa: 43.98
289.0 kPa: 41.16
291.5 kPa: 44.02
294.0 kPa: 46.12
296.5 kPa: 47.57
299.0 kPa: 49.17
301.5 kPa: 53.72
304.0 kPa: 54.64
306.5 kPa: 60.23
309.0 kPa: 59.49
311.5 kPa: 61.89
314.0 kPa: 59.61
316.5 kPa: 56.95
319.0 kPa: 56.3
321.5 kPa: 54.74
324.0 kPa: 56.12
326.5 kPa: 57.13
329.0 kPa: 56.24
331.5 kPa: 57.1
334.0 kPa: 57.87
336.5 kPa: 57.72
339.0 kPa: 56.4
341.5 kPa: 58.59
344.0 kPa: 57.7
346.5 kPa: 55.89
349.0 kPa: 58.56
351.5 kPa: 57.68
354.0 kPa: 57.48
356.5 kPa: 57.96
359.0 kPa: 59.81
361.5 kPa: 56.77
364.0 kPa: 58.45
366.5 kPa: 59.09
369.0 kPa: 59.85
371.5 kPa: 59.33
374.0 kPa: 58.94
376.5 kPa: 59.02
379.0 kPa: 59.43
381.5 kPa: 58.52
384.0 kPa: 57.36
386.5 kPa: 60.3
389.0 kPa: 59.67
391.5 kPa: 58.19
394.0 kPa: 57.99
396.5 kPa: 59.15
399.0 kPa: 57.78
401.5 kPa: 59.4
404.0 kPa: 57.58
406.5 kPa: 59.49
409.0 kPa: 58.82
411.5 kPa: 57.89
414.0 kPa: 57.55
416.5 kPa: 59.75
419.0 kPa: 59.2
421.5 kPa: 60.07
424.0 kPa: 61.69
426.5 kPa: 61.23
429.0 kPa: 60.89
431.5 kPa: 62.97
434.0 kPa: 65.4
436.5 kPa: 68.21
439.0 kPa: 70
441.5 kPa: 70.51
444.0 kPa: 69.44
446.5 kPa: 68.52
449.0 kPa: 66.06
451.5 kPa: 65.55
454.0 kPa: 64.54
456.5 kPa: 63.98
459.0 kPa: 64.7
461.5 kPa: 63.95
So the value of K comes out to 1.24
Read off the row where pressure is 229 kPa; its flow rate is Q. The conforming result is 49.32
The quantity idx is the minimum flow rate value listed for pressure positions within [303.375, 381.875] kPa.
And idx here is 54.64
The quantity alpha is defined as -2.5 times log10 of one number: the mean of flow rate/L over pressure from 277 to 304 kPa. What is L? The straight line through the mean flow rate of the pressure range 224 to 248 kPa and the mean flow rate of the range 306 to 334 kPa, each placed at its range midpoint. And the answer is 0.18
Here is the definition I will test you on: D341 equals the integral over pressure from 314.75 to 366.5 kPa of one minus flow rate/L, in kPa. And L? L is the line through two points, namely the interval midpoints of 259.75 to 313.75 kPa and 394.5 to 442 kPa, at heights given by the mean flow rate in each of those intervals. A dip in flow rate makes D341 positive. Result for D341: -2.9 kPa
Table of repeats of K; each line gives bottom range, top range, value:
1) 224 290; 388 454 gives 1.29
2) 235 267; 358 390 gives 1.20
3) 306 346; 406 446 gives 1.09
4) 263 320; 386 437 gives 1.19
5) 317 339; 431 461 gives 1.18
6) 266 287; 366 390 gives 1.26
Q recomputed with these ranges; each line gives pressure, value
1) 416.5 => 59.75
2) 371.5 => 59.33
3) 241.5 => 48.54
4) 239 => 50.45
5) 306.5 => 60.23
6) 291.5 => 44.02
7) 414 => 57.55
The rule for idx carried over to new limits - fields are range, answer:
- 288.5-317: 41.16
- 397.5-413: 57.58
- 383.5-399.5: 57.36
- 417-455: 59.2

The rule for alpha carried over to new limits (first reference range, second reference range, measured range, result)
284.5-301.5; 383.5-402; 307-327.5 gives -0.18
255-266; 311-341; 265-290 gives 0.10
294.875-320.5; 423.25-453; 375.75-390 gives 0.05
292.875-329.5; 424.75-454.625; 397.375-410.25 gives 0.08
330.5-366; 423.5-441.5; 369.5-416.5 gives 0.05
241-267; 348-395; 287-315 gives 0.02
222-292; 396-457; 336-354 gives -0.04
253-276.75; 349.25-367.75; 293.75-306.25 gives 0.02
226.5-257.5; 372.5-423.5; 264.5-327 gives 0.03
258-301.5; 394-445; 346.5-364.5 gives -0.06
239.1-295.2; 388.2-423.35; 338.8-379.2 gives -0.06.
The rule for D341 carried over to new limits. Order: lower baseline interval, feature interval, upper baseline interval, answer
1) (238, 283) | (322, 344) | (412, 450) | -0.8 kPa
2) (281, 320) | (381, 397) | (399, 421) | -0.4 kPa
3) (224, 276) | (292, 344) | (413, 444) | -1.1 kPa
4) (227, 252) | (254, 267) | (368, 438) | 0.6 kPa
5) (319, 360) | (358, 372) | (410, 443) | 0.0 kPa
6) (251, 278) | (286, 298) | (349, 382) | 1.6 kPa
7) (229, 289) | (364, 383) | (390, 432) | -0.8 kPa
